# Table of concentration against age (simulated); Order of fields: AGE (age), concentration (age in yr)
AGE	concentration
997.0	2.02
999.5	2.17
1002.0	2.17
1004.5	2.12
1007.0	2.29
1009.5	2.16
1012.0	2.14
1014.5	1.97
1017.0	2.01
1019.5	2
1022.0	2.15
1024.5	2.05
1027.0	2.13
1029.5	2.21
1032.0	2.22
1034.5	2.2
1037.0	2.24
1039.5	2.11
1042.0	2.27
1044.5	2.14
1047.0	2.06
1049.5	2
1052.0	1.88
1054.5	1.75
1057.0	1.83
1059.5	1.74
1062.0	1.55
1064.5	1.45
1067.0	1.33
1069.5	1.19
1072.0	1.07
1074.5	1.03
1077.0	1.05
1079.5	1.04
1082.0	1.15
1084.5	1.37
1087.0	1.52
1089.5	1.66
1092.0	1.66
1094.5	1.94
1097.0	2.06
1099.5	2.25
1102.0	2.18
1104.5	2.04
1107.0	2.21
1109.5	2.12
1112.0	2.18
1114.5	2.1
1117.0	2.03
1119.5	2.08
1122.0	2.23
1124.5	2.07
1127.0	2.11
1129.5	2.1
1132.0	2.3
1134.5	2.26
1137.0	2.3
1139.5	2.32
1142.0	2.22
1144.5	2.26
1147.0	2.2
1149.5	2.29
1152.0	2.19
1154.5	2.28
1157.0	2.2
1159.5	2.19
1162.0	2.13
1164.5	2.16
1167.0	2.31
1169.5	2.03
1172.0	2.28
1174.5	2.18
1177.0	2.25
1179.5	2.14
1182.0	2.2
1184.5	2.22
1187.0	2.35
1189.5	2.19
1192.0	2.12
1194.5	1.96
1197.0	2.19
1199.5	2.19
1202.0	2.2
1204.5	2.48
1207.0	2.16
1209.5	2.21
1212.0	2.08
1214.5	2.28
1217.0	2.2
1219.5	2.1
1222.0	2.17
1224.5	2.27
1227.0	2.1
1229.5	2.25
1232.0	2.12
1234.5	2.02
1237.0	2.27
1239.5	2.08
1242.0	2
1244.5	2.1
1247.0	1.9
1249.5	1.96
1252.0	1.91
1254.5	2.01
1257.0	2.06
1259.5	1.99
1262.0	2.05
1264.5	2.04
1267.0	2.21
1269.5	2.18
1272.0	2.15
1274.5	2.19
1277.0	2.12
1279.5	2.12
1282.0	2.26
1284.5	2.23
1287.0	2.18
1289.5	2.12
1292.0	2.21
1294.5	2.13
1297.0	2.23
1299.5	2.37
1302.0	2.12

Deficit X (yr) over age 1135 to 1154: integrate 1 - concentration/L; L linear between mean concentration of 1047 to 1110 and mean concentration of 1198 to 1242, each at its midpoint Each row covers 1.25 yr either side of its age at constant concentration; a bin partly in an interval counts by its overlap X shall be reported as -3.61 yr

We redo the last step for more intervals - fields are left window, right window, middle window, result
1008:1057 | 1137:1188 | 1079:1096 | 5.1 yr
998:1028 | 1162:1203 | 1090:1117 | 1.1 yr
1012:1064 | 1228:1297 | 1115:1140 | -1.4 yr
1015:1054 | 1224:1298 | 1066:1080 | 6.6 yr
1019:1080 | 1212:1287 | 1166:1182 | -1.6 yr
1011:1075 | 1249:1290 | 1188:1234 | -2.9 yr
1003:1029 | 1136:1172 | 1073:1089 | 7.0 yr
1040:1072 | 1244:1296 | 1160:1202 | -4.9 yr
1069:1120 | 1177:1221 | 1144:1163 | -2.2 yr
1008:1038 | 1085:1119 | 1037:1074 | 5.8 yr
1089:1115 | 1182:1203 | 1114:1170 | -2.4 yr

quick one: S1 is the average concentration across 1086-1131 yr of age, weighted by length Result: 2.03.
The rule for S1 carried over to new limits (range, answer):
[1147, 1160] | 2.23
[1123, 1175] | 2.21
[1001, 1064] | 2.05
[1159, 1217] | 2.2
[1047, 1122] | 1.72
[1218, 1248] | 2.12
